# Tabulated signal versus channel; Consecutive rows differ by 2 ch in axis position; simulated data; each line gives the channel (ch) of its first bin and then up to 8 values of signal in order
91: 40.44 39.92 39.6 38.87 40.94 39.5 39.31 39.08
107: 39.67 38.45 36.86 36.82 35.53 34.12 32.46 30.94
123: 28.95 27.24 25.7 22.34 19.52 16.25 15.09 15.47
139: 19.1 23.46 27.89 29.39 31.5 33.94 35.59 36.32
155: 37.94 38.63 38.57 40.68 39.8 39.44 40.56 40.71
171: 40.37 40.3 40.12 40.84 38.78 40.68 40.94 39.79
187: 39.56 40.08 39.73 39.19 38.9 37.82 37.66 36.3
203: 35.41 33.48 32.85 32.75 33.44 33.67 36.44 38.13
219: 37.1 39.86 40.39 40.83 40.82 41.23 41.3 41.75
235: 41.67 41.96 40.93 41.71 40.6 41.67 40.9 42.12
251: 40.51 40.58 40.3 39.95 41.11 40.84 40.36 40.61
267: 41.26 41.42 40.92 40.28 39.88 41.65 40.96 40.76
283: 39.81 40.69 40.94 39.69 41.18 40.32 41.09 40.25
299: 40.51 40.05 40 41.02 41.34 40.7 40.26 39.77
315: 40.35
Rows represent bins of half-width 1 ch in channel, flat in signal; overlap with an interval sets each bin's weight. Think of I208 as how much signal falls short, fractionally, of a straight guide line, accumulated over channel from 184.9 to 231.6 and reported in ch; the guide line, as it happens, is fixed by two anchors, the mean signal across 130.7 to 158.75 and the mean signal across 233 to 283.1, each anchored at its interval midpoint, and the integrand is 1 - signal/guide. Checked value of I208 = -3.56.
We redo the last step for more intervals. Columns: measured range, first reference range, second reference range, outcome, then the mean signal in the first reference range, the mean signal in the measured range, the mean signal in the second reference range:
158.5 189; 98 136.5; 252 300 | -4.83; 31.3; 40.1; 40.6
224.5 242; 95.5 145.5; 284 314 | -2.21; 30.2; 41.4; 40.5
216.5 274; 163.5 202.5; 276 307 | -0.86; 39.5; 40.8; 40.6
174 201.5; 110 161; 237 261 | -3.70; 29.4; 39.4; 41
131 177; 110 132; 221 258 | 0.98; 30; 32.7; 41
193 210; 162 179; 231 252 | 2.02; 40.2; 35.9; 41.4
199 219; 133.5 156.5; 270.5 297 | -0.77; 27.8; 35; 40.6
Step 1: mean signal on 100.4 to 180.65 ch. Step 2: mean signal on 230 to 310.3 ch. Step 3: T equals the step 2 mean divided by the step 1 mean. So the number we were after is 1.23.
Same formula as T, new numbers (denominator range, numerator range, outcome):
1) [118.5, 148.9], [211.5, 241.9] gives 1.62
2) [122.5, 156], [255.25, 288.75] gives 1.55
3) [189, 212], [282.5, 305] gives 1.11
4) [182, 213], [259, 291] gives 1.10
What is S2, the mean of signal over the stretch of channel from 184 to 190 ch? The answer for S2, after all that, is 39.8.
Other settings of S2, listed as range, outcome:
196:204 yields 36.8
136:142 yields 19.3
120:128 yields 28.2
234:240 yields 41.5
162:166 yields 39.6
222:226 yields 40.6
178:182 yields 39.7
